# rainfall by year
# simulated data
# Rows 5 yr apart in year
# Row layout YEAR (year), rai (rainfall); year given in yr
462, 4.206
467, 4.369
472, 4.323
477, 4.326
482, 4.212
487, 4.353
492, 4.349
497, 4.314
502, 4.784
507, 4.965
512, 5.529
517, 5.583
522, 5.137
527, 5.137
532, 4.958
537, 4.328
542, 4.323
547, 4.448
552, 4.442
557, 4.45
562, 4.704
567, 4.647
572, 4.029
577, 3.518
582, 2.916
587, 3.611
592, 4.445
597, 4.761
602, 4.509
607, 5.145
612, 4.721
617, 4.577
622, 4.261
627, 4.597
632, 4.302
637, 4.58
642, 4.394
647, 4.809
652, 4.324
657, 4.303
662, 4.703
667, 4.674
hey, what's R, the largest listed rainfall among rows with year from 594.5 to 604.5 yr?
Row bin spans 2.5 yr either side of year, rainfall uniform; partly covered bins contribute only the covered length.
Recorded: 4.761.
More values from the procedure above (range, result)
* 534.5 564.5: 4.704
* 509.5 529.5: 5.583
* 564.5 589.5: 4.647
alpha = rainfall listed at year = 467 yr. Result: 4.369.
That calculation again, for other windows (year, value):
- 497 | 4.314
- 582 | 2.916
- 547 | 4.448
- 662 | 4.703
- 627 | 4.597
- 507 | 4.965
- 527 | 5.137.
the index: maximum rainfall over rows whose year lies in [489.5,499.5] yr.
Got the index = 4.349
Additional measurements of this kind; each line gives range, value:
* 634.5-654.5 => 4.809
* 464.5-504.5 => 4.784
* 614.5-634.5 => 4.597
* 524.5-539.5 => 5.137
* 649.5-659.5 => 4.324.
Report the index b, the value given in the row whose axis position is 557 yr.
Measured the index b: 4.45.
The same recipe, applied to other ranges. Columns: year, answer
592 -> 4.445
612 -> 4.721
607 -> 5.145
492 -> 4.349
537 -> 4.328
